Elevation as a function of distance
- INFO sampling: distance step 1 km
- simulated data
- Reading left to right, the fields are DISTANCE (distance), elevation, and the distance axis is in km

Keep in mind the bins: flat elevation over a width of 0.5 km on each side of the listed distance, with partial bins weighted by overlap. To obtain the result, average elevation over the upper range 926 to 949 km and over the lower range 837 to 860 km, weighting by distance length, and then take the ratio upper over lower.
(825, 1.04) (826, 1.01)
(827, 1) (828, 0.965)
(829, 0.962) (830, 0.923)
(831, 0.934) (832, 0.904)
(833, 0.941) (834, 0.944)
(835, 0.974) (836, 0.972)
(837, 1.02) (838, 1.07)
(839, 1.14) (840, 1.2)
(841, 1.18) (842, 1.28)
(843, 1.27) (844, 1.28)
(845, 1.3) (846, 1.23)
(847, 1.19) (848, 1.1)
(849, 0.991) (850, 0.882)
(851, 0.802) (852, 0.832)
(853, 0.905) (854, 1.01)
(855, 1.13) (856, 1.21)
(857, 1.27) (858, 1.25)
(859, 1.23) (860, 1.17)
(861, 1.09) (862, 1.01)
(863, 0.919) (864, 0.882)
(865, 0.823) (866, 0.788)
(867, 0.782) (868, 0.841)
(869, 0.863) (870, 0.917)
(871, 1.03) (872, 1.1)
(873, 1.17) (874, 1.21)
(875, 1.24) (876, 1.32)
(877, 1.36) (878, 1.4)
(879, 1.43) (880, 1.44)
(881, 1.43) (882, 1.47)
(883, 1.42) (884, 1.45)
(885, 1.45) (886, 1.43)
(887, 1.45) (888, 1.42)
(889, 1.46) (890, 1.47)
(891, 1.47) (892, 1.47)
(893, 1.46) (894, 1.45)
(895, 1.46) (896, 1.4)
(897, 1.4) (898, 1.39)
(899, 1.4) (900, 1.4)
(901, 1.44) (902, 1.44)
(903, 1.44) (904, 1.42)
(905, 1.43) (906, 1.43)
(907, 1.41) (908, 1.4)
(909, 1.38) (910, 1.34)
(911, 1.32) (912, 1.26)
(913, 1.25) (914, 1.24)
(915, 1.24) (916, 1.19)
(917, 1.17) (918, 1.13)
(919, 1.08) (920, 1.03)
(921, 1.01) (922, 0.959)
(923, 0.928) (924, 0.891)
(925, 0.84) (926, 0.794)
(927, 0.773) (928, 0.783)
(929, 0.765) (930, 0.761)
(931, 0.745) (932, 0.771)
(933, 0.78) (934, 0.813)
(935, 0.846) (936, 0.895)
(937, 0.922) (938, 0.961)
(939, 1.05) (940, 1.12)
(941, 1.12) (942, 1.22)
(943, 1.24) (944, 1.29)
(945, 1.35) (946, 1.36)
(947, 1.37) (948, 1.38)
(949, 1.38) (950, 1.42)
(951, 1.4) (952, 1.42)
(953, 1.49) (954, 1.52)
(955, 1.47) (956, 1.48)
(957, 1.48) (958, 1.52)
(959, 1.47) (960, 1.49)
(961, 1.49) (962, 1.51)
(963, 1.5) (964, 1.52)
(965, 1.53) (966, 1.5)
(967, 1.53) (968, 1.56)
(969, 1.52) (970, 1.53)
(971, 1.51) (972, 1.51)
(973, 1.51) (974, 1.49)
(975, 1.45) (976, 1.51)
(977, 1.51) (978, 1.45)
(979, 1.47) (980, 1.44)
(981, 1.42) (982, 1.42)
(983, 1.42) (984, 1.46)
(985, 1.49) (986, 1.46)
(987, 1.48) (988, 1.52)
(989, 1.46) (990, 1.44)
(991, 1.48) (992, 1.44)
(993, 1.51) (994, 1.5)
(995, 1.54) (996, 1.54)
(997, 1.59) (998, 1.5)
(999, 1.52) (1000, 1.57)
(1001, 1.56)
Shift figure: 0.91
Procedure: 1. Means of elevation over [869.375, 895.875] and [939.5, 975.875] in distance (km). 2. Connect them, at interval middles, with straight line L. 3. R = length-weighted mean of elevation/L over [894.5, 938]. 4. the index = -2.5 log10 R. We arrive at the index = 0.223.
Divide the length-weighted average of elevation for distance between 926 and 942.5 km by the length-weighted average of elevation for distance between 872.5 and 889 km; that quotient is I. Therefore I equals 0.6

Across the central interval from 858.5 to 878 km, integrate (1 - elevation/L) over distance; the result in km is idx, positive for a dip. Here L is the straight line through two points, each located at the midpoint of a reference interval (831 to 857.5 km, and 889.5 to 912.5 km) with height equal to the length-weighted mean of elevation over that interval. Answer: 2.7 km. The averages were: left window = 1.08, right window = 1.41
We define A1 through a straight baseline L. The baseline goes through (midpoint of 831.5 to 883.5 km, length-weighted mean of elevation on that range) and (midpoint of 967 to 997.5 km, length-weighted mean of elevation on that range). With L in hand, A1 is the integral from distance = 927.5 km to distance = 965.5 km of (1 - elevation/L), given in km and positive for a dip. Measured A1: 4.4 km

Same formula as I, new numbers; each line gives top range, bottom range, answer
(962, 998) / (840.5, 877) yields 1.39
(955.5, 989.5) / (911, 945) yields 1.48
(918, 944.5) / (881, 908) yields 0.66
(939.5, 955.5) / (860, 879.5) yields 1.27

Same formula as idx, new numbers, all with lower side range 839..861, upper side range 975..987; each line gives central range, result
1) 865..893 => -1.4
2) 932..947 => 3.2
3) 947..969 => -1.2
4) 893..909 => -2.1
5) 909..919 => 0.4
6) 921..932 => 4.1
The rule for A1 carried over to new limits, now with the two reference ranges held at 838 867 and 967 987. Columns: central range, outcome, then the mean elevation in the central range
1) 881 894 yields -2.8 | 1.45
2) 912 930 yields 4.1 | 1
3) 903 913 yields -0.9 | 1.37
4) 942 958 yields -0.1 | 1.4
